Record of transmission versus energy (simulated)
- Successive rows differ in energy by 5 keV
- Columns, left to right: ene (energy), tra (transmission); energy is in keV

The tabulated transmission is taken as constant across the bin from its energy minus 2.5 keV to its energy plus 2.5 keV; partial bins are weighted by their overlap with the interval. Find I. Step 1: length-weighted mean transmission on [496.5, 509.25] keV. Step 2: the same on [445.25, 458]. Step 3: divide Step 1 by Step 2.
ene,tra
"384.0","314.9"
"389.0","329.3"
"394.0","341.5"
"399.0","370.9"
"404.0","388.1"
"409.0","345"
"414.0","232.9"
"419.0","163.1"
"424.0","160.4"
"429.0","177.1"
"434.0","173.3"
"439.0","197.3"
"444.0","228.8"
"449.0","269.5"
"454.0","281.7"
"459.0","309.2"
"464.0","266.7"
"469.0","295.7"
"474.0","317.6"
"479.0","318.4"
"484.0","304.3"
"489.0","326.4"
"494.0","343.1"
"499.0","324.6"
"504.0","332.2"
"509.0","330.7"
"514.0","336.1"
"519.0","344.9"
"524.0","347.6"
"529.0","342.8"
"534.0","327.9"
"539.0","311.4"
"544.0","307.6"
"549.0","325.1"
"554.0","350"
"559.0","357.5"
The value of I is 1.2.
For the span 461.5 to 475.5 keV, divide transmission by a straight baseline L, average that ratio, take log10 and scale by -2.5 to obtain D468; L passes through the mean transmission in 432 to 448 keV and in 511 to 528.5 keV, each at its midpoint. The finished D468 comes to -0.14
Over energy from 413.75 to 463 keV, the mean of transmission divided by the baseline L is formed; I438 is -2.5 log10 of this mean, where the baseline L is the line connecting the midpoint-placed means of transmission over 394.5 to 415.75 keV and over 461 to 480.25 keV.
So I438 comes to 0.393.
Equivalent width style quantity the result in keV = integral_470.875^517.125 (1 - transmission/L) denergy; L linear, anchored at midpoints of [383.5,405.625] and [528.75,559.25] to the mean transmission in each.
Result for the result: 1.4 keV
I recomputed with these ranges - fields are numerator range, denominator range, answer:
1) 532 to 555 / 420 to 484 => 1.29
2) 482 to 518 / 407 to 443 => 1.60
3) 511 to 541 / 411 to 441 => 1.80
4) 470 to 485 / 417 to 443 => 1.76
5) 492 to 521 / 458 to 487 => 1.11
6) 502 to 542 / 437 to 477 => 1.23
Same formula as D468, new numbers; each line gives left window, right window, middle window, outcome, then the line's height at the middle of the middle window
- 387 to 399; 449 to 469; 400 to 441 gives 0.340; 319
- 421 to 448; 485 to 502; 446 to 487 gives -0.118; 266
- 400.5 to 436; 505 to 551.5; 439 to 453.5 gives 0.077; 262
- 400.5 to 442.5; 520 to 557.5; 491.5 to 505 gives -0.123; 298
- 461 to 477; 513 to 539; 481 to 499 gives -0.048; 310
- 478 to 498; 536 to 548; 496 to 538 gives -0.059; 317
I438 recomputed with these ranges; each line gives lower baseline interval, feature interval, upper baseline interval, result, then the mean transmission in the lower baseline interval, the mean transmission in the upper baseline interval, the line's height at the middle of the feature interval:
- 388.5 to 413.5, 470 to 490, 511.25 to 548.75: 0.08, 347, 331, 337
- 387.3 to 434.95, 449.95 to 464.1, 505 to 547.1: 0.03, 270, 331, 295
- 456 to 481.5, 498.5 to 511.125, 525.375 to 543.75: -0.05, 301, 326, 315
